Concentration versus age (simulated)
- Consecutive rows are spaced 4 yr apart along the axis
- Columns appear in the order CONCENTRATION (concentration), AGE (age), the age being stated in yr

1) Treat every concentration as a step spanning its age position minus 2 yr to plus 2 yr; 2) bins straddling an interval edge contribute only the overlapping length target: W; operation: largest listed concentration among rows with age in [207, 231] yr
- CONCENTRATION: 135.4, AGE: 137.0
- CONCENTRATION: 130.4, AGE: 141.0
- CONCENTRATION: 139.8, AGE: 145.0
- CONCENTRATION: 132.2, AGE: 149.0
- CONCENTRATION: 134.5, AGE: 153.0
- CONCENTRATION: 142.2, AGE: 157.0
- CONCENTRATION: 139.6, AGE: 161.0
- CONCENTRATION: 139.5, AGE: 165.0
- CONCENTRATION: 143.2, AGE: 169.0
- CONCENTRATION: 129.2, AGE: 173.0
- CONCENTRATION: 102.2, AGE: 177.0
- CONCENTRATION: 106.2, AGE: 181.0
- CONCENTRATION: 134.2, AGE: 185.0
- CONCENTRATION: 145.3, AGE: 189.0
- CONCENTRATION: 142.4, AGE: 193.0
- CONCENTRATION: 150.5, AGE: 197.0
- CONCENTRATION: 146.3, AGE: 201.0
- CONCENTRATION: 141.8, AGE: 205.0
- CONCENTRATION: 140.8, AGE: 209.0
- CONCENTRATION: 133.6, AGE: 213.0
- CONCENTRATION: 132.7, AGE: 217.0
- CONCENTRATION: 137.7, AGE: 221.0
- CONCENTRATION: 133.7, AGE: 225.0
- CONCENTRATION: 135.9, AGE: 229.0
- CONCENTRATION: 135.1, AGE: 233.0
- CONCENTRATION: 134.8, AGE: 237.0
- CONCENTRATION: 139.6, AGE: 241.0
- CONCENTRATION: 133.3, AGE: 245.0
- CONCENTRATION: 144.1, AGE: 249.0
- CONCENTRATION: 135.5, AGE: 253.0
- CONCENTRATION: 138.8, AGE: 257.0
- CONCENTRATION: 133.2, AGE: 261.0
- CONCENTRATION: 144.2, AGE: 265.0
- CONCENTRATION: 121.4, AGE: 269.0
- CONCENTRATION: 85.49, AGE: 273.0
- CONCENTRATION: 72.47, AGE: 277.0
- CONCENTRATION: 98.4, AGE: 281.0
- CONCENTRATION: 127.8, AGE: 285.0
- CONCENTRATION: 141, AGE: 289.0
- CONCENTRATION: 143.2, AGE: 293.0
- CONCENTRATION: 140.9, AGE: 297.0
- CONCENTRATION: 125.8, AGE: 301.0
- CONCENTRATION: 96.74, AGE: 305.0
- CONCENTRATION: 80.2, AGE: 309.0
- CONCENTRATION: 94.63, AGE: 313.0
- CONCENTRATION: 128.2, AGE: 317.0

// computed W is 140.8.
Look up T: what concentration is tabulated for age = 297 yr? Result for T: 140.9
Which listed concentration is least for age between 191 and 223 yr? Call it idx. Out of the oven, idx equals 132.7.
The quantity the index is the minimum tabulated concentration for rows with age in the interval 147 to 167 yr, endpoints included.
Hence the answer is 132.2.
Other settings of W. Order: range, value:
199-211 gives 146.3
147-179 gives 143.2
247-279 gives 144.2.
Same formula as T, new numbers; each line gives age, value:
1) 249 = 144.1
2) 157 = 142.2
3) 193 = 142.4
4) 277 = 72.47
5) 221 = 137.7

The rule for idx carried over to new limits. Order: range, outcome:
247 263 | 133.2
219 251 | 133.3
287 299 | 140.9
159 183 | 102.2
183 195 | 134.2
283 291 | 127.8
